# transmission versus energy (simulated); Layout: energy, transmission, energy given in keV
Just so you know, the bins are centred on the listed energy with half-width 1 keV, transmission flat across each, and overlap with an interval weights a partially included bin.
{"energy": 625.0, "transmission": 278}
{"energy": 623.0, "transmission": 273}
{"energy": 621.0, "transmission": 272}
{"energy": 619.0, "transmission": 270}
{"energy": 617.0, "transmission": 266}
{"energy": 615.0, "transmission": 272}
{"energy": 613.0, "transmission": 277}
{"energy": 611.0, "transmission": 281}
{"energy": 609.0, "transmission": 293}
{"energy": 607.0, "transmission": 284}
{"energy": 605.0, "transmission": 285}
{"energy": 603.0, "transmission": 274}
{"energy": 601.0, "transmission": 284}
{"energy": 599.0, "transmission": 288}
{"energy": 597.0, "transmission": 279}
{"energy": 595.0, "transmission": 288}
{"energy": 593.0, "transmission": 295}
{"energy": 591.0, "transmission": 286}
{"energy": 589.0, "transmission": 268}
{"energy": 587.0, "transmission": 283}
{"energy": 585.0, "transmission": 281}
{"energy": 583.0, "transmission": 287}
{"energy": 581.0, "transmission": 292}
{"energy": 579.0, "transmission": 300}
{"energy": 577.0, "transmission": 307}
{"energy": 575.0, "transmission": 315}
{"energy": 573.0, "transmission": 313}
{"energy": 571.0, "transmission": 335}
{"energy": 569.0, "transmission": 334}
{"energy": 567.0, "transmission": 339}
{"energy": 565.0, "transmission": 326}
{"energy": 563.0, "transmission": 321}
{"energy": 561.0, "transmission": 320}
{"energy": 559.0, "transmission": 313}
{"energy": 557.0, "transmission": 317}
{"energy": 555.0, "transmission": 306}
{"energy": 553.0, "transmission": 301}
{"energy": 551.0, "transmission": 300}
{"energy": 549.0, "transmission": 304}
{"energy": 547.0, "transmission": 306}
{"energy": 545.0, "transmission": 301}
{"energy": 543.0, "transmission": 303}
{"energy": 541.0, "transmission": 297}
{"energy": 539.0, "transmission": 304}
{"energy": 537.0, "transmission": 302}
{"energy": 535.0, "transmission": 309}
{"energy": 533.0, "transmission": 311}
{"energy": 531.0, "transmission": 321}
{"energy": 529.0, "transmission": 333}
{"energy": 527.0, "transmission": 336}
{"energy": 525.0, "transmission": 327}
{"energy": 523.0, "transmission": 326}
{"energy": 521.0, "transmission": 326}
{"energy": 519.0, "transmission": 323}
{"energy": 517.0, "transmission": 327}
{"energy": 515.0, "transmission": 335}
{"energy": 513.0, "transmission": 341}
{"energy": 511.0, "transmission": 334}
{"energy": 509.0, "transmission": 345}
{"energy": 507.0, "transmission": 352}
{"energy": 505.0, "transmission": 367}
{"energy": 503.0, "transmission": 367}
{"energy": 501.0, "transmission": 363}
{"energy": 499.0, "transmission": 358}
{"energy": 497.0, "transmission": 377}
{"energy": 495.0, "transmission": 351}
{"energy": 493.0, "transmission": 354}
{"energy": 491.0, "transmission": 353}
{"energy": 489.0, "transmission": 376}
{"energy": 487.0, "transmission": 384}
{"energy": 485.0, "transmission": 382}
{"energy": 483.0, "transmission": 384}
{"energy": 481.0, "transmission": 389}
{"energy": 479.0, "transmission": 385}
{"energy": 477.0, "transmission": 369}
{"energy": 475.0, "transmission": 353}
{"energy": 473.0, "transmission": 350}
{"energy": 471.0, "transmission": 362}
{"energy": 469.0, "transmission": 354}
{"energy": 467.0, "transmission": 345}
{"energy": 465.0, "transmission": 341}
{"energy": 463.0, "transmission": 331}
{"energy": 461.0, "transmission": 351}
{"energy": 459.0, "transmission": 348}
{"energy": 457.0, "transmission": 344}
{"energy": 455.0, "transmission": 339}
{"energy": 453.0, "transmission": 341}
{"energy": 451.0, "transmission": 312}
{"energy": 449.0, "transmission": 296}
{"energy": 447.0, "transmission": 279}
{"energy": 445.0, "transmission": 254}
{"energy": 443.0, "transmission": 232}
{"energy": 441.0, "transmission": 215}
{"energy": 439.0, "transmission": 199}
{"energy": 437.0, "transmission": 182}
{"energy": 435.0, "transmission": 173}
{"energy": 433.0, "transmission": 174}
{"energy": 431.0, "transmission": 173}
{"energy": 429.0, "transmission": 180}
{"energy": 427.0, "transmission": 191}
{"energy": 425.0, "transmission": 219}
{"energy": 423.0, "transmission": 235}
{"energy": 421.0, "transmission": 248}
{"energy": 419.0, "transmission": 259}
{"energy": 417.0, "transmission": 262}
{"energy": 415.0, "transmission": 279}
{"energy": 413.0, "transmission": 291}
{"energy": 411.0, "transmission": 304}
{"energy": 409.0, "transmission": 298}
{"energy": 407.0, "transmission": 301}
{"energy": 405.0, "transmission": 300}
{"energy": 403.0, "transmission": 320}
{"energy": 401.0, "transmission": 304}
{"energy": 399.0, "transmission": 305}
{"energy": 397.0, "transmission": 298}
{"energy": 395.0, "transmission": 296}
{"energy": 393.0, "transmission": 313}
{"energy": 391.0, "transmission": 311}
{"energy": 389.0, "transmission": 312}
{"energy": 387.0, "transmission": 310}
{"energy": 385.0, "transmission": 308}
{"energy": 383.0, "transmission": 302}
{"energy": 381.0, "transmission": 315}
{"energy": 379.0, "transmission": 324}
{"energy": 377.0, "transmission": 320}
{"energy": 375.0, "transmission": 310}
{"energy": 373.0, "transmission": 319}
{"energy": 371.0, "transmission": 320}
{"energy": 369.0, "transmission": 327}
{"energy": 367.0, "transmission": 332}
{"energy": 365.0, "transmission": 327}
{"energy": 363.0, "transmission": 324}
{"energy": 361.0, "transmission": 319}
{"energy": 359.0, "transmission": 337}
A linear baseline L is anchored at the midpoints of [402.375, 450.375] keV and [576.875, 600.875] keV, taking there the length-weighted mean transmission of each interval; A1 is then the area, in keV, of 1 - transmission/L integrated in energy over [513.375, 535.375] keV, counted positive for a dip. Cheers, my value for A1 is -4.5 keV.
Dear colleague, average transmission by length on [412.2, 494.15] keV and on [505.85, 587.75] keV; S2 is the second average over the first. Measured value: 1.06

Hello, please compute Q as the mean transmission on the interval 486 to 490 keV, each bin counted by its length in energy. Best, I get 380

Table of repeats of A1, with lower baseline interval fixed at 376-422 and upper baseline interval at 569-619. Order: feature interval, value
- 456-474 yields -3.1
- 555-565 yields -0.9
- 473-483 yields -2.6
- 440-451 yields 1.4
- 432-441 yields 3.4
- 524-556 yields -2.0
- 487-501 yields -3.3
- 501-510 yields -2.0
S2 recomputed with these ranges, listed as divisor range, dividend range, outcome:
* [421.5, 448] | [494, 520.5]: 1.67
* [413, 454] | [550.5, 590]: 1.30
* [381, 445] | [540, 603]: 1.16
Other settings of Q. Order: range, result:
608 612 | 287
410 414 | 298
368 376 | 319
